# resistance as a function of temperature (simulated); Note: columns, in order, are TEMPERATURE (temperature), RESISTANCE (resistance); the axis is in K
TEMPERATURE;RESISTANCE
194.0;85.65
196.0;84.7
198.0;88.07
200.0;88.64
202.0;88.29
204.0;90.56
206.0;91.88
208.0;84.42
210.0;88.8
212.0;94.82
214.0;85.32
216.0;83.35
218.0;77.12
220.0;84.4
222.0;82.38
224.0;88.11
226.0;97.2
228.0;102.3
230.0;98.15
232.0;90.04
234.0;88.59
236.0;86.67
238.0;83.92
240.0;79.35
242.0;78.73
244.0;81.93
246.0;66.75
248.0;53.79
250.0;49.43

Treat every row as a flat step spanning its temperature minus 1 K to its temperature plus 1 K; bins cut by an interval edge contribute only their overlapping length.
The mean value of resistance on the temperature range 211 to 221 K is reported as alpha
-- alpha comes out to 85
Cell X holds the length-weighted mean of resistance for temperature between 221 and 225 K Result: 85.2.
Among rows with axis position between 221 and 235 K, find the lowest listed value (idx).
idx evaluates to 82.38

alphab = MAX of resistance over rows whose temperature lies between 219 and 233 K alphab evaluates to 102.3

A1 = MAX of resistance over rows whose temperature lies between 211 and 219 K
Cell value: 94.82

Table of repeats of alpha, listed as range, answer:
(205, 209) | 88.2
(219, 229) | 90.9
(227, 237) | 93.2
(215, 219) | 80.2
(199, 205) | 89.2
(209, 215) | 89.6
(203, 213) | 90.1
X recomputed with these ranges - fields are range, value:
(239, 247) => 76.7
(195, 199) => 86.4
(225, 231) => 99.2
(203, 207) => 91.2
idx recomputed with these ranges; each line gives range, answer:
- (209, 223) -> 77.12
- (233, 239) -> 83.92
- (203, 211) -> 84.42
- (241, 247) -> 66.75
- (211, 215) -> 85.32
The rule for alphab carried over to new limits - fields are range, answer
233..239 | 88.59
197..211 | 91.88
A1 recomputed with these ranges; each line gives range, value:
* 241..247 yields 81.93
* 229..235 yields 98.15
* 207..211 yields 88.8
